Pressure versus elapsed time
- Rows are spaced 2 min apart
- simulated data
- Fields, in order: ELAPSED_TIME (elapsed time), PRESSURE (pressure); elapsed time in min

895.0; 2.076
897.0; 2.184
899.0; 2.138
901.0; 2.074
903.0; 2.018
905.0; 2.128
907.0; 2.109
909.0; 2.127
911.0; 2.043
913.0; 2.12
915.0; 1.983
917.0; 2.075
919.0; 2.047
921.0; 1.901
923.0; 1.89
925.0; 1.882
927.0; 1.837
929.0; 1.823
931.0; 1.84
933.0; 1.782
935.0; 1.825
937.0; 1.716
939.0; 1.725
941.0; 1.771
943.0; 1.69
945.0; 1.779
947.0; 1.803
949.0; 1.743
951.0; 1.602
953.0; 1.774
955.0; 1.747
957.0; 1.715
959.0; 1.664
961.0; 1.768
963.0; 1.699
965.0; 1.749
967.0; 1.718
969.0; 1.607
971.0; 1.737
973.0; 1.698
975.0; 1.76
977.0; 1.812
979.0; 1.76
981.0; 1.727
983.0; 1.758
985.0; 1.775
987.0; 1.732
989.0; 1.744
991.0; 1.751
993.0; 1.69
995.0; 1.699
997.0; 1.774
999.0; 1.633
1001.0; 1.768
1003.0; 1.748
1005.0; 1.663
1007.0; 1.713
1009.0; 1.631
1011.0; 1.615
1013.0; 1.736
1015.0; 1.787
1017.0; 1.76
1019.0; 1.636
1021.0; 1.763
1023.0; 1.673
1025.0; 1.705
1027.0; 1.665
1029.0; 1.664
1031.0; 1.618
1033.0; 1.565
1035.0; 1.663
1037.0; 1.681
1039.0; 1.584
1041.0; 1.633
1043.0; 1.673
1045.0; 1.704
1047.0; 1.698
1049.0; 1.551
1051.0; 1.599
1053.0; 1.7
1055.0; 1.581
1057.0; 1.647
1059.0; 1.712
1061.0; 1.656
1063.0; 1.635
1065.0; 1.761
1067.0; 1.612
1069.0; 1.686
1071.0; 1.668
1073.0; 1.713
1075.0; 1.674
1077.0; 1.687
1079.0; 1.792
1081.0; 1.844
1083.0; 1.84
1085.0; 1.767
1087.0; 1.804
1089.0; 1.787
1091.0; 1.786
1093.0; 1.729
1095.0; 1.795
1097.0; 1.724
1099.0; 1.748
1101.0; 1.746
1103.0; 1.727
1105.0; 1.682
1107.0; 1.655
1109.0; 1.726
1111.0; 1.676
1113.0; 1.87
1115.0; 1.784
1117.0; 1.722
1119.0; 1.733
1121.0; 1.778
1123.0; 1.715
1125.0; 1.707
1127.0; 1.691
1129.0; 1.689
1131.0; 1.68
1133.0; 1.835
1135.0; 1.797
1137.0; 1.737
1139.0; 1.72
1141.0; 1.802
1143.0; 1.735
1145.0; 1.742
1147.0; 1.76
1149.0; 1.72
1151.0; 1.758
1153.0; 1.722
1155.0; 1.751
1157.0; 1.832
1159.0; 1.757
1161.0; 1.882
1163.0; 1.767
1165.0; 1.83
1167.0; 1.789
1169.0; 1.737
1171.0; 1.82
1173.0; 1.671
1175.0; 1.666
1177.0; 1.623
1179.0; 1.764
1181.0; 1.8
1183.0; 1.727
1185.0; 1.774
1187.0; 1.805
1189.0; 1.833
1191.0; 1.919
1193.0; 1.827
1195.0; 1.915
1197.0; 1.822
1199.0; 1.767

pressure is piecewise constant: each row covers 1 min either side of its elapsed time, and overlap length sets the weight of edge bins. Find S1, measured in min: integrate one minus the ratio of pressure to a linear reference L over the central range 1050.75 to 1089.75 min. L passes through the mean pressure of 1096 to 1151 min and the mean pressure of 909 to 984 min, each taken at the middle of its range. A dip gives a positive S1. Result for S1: 1.1 min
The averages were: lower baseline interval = 1.8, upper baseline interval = 1.74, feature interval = 1.71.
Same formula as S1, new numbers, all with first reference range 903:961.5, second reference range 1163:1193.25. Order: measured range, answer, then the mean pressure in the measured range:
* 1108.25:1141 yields 0.9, 1.74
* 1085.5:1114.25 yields 0.8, 1.75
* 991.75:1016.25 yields 1.7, 1.71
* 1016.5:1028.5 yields 0.9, 1.7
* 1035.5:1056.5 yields 2.1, 1.64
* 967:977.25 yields 0.7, 1.72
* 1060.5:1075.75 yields 1.1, 1.68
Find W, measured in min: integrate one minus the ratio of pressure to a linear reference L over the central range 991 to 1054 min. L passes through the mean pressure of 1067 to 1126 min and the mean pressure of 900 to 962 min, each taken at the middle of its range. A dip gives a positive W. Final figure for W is 4.2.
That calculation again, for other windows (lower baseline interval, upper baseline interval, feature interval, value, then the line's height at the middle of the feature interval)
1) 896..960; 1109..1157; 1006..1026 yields 1.4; 1.83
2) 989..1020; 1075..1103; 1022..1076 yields 2.6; 1.74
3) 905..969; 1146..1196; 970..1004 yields 1.6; 1.83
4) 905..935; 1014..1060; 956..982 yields 1.6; 1.84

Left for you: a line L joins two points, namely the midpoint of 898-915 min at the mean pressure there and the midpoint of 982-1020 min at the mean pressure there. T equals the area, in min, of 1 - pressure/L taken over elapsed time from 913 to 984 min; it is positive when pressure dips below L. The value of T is 5.0 min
